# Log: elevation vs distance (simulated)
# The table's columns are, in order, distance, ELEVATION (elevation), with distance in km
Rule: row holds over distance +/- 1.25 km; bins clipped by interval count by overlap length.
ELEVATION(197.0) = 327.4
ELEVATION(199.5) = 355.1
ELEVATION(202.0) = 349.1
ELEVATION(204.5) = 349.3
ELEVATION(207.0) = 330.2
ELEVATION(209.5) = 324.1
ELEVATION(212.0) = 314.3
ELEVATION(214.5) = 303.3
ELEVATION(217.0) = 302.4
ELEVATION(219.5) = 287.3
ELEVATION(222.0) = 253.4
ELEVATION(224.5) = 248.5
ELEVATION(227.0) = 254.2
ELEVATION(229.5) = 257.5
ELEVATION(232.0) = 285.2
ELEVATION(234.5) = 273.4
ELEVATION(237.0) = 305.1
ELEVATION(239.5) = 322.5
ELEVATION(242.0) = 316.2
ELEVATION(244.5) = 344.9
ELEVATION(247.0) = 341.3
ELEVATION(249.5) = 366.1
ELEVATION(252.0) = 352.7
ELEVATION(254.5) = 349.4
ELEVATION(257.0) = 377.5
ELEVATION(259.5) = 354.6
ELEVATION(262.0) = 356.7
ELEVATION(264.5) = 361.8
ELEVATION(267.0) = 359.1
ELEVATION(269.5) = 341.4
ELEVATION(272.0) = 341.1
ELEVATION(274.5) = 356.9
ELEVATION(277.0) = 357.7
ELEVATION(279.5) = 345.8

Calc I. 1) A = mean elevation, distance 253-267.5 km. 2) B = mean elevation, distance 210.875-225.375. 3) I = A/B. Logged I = 1.26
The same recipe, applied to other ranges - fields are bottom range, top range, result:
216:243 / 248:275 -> 1.26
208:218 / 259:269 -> 1.15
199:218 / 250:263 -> 1.09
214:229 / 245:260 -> 1.31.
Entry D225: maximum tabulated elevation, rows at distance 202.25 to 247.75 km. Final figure 349.3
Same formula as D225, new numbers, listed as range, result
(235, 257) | 377.5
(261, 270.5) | 361.8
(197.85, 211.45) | 355.1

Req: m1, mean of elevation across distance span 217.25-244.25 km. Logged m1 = 284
